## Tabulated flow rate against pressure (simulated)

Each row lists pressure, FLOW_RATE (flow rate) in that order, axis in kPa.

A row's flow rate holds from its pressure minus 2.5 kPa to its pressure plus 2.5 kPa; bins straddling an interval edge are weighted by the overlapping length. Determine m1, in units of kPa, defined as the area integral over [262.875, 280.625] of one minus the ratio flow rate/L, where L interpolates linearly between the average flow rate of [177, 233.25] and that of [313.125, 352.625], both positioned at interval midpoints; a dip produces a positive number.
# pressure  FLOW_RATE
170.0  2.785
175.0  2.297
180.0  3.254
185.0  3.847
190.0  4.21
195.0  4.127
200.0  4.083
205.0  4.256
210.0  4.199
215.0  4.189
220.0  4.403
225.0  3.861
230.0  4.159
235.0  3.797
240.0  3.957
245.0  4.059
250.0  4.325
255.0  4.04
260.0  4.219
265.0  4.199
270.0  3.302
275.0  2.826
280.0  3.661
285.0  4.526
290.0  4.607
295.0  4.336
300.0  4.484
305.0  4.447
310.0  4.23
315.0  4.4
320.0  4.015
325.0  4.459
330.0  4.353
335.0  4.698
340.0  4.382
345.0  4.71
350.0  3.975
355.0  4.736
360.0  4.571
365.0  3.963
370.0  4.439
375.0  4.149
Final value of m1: 3.15 kPa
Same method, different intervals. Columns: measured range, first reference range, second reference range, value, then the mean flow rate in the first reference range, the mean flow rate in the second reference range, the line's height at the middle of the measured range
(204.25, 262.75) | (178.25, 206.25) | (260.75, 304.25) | -1.9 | 3.97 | 4.02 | 3.99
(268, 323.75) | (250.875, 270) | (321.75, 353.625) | 1.9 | 4.06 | 4.43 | 4.23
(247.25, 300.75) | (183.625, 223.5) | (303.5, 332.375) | 2.8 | 4.17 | 4.31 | 4.26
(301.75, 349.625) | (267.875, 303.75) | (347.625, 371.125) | -2.5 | 3.99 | 4.33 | 4.17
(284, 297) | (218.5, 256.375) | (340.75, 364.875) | -0.8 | 4.07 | 4.44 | 4.24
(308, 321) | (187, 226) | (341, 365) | 0.4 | 4.17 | 4.44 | 4.37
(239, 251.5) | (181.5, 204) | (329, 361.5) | 0.2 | 4.04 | 4.49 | 4.2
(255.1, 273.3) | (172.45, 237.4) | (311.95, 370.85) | 1.0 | 3.9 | 4.39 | 4.11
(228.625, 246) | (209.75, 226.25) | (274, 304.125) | 0.8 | 4.18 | 4.16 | 4.17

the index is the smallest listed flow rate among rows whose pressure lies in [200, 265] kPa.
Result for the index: 3.797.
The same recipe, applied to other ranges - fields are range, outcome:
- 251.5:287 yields 2.826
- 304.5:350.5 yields 3.975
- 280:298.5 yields 3.661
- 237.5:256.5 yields 3.957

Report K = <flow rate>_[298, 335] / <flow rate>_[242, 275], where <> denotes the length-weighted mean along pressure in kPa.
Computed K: 1.11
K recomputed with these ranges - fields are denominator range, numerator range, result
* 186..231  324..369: 1.07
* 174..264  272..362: 1.08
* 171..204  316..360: 1.22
